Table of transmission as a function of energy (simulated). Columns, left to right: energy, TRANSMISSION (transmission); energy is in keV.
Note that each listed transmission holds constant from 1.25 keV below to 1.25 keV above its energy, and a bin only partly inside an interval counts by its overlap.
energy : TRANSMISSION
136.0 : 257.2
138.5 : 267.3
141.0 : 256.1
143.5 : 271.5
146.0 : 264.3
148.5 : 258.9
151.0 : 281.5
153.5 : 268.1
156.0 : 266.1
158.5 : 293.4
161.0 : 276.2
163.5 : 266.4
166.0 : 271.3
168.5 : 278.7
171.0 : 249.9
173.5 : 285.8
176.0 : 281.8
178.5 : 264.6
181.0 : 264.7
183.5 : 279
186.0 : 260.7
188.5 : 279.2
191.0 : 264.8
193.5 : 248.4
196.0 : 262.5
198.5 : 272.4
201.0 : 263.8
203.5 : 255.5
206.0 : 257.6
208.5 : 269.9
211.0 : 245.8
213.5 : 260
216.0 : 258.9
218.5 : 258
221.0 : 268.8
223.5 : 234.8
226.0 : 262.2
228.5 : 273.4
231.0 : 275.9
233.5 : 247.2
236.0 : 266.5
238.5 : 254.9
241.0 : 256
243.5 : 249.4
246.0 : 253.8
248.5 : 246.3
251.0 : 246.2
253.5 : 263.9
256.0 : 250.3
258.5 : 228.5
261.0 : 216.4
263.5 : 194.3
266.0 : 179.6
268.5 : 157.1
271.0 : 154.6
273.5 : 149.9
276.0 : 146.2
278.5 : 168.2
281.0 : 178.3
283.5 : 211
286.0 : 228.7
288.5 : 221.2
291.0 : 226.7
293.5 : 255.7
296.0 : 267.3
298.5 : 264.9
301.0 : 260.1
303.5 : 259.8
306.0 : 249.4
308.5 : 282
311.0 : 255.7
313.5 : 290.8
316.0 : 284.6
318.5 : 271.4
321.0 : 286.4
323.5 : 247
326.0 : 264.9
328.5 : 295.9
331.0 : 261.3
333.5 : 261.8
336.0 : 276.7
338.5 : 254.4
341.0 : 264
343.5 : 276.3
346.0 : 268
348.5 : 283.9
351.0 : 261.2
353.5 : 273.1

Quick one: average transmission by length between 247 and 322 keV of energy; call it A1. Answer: 230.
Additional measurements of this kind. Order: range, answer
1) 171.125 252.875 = 261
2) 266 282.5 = 161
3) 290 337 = 267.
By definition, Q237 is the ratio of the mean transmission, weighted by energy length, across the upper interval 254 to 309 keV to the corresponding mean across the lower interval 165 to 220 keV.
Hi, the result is 0.81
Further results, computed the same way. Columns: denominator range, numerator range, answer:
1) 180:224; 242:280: 0.79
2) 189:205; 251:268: 0.84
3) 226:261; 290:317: 1.04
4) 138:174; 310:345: 1.00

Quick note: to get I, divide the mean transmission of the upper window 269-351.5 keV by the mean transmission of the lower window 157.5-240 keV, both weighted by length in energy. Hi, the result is 0.93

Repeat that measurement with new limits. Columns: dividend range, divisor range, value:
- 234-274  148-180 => 0.82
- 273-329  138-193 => 0.90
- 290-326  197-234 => 1.02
